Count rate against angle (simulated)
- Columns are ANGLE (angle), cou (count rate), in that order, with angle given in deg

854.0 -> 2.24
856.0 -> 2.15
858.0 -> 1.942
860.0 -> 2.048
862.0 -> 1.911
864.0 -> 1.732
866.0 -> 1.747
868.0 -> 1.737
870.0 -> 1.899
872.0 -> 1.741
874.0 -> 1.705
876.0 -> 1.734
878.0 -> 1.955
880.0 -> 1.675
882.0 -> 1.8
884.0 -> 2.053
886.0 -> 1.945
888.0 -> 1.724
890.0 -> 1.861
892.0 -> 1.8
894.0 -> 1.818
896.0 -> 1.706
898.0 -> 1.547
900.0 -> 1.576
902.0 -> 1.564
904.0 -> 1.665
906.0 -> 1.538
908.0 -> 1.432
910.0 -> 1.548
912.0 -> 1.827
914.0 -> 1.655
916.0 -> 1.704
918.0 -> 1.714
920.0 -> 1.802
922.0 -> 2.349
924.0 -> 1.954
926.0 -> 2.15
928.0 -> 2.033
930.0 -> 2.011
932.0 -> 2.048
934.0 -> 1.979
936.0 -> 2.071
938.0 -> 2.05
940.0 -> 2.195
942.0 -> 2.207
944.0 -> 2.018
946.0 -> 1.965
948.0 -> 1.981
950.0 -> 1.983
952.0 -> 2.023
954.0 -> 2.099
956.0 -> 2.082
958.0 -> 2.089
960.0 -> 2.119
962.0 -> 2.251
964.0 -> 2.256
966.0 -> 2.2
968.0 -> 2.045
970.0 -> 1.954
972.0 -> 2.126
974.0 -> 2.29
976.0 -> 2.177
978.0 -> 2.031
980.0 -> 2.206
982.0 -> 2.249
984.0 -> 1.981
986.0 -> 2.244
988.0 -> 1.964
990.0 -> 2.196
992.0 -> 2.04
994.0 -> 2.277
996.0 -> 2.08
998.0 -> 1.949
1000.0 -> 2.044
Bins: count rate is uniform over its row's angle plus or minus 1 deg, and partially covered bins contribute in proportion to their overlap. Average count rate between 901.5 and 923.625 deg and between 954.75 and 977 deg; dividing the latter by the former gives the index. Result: 1.2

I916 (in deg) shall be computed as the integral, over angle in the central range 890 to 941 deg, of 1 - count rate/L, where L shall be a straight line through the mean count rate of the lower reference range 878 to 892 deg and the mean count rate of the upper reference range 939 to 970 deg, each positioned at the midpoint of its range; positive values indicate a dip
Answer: 3.4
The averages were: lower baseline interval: 1.85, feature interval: 1.83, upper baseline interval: 2.1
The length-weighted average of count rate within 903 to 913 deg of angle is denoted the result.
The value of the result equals 1.6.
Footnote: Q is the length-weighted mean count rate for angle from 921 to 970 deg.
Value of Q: 2.09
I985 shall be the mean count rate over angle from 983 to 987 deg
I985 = 2.11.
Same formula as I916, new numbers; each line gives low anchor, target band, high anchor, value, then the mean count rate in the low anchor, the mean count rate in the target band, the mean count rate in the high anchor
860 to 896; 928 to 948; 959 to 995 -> -0.39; 1.82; 2.06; 2.14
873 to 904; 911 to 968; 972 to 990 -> -1.61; 1.76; 2.03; 2.14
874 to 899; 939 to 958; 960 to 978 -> 0.01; 1.8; 2.06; 2.15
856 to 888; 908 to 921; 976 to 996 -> 1.77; 1.85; 1.69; 2.13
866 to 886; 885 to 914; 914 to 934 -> 3.11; 1.81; 1.68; 1.96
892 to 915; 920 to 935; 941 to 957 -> -1.69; 1.63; 2.06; 2.04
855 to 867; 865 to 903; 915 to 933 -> 3.38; 1.92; 1.77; 1.97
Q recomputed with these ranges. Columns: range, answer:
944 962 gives 2.05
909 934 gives 1.9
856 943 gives 1.84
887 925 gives 1.73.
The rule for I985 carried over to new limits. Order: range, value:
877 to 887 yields 1.89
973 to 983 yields 2.19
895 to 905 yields 1.61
